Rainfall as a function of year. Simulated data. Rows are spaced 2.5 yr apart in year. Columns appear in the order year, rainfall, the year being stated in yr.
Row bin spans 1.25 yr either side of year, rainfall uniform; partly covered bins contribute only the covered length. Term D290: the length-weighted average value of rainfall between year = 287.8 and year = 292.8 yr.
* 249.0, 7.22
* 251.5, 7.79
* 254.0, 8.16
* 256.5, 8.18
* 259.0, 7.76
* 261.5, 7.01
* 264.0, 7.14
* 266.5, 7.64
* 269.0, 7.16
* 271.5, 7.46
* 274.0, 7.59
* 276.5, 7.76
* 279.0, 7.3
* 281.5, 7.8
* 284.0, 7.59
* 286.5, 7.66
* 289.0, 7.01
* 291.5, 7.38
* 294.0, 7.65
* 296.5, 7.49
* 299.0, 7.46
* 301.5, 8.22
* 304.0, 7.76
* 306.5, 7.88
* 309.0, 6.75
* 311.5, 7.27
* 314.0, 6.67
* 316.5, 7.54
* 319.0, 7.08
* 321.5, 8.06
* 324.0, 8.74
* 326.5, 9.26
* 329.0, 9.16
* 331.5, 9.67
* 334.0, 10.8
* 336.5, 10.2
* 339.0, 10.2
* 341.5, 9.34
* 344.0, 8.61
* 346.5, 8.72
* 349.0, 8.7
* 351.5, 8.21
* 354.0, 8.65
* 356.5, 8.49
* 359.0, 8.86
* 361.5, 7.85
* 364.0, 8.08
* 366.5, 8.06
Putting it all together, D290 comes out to 7.2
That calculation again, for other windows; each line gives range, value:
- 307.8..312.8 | 7.01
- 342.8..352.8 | 8.56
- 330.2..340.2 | 10.2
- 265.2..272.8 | 7.42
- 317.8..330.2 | 8.46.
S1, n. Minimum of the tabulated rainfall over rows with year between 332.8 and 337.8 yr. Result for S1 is 10.2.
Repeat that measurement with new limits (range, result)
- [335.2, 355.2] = 8.21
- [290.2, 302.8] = 7.38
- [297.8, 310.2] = 6.75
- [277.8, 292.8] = 7.01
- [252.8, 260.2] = 7.76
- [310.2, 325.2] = 6.67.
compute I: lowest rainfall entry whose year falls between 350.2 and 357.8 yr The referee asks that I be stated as 8.21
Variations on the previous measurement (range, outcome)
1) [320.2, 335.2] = 8.06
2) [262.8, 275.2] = 7.14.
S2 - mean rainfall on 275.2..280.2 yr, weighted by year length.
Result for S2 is 7.53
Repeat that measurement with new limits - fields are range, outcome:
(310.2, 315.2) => 6.97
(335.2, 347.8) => 9.42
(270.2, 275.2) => 7.52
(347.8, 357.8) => 8.51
